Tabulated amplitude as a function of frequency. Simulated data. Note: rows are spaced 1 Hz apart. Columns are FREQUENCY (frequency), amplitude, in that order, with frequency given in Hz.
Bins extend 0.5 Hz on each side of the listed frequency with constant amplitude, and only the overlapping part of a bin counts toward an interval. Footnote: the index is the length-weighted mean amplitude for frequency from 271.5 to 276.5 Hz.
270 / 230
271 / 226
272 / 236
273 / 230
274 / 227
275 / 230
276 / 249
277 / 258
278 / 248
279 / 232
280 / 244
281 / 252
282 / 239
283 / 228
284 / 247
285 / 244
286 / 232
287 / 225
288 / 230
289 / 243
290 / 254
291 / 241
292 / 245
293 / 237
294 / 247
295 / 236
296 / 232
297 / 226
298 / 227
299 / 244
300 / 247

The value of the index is 234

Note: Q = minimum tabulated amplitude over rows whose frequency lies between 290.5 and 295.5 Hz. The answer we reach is 236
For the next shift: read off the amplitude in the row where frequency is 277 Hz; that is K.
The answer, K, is 258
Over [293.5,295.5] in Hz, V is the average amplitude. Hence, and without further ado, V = 242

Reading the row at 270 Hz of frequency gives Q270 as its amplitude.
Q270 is 230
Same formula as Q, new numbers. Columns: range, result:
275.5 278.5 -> 248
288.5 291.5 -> 241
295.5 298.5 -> 226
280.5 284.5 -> 228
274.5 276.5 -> 230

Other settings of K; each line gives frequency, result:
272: 236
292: 245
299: 244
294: 247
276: 249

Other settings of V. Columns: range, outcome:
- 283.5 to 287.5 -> 237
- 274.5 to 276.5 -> 240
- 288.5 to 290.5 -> 248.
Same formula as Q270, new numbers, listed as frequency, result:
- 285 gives 244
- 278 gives 248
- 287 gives 225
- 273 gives 230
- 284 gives 247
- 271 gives 226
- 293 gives 237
